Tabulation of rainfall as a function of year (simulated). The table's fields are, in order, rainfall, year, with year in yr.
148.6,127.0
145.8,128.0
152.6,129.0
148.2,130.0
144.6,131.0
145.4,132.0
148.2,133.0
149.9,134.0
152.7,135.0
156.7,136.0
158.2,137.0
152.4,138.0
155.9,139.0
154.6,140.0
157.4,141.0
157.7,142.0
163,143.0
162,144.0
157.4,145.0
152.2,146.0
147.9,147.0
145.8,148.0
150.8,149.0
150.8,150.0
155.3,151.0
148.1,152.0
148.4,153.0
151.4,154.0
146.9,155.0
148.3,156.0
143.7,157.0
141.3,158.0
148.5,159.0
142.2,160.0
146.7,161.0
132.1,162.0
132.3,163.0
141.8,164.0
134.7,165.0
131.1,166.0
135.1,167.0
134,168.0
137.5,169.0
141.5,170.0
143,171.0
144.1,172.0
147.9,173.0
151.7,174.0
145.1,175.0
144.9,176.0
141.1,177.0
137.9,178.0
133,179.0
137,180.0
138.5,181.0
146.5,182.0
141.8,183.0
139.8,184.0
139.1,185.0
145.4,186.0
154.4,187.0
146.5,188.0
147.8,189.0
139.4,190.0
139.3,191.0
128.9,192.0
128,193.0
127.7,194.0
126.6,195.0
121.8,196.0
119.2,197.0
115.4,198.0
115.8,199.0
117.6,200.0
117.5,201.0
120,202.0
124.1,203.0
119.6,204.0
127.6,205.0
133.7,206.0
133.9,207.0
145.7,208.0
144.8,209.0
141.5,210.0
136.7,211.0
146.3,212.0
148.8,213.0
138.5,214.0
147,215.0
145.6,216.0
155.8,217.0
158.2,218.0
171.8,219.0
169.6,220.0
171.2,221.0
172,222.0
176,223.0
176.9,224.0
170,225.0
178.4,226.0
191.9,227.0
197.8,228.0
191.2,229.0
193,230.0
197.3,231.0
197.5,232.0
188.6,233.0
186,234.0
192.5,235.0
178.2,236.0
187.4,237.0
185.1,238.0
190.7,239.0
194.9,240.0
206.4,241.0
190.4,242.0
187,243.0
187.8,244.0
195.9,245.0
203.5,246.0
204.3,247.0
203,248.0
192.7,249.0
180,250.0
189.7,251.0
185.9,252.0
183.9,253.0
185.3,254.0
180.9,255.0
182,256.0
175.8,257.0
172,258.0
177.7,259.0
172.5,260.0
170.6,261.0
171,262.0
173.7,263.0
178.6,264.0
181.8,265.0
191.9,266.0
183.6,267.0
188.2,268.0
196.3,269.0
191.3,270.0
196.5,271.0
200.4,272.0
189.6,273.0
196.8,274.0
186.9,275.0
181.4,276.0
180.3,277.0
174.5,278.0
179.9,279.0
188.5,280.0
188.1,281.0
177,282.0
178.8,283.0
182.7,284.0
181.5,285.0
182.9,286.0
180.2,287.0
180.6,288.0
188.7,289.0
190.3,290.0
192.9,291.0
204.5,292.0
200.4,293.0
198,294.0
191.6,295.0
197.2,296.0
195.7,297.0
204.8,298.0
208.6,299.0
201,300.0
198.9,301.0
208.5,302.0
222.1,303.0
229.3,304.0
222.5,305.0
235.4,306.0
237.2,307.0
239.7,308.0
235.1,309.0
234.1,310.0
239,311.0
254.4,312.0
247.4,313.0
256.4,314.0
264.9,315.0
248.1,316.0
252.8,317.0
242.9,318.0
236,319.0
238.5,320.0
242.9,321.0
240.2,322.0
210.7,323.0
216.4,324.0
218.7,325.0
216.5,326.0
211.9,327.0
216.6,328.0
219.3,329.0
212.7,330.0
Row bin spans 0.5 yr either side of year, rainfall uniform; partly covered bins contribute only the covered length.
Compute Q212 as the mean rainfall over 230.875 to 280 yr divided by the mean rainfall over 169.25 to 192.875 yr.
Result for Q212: 1.32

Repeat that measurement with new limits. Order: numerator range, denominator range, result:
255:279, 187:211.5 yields 1.40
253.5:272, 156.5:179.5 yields 1.30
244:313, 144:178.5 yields 1.35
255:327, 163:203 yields 1.50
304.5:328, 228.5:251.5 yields 1.23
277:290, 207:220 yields 1.23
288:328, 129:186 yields 1.52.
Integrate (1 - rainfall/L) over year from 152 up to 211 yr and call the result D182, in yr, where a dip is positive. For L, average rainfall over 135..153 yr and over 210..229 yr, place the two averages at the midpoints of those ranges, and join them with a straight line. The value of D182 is 8.1 yr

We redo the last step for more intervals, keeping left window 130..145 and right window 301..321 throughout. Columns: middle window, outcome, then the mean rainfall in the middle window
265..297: 5.0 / 188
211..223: 2.2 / 157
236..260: 2.2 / 188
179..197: 4.1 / 137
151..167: 2.1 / 143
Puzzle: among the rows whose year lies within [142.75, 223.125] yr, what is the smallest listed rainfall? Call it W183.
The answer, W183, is 115.4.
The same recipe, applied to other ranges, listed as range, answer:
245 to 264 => 170.6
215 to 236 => 145.6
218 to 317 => 158.2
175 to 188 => 133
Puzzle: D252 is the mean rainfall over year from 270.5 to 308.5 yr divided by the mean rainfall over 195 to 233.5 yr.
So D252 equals 1.3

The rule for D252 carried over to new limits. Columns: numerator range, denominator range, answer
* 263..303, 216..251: 1.03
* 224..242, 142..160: 1.26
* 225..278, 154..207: 1.37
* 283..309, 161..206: 1.51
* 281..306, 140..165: 1.33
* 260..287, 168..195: 1.31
